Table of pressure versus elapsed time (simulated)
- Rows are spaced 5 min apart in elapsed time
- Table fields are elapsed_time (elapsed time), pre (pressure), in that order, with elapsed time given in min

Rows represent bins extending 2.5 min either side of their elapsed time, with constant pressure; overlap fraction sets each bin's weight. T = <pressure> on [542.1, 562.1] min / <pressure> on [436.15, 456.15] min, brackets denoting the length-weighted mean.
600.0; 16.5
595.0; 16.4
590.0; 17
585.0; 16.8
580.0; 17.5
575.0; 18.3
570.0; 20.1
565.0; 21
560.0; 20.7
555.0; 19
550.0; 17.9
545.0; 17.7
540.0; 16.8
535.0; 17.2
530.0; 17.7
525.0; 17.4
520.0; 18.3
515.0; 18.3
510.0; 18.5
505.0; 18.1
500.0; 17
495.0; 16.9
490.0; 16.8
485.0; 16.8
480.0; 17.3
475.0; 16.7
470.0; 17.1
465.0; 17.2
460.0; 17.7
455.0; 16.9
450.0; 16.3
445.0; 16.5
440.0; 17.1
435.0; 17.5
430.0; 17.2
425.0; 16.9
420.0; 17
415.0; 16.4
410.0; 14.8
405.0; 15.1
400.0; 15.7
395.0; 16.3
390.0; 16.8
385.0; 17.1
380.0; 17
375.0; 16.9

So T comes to 1.12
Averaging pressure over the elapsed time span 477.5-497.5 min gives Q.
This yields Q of 16.9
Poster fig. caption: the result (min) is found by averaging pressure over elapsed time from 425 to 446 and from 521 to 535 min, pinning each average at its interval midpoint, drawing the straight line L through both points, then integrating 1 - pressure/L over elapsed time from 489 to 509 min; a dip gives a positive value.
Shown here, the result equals 0.1 min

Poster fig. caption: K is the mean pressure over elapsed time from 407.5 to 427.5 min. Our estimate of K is 16.3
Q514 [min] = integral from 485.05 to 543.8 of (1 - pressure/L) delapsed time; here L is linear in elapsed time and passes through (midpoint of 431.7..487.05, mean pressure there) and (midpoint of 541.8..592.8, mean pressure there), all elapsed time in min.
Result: 0.94 min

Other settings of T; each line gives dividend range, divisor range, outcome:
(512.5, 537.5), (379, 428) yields 1.09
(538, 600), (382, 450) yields 1.10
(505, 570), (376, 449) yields 1.11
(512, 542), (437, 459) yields 1.05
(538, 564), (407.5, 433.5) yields 1.13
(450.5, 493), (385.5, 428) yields 1.05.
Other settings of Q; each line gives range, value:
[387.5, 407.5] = 16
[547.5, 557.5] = 18.4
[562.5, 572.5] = 20.6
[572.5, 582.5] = 17.9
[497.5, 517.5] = 18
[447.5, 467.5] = 17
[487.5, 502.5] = 16.9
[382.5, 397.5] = 16.7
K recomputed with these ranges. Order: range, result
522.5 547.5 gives 17.4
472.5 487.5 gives 16.9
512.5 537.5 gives 17.8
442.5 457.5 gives 16.6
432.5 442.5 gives 17.3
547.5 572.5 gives 19.7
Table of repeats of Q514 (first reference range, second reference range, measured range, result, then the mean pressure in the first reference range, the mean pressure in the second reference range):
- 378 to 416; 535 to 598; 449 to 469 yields -0.2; 16.1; 18.2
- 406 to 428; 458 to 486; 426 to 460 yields -0.7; 16.2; 17.1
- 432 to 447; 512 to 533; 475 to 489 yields 0.4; 17.1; 17.9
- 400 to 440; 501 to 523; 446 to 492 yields 1.0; 16.4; 18.2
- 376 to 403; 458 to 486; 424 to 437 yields -0.3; 16.6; 17.1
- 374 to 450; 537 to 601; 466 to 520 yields 0.0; 16.5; 18.2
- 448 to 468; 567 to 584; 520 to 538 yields 0.4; 17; 18.5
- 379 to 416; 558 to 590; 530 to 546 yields 0.9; 16.1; 18.9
